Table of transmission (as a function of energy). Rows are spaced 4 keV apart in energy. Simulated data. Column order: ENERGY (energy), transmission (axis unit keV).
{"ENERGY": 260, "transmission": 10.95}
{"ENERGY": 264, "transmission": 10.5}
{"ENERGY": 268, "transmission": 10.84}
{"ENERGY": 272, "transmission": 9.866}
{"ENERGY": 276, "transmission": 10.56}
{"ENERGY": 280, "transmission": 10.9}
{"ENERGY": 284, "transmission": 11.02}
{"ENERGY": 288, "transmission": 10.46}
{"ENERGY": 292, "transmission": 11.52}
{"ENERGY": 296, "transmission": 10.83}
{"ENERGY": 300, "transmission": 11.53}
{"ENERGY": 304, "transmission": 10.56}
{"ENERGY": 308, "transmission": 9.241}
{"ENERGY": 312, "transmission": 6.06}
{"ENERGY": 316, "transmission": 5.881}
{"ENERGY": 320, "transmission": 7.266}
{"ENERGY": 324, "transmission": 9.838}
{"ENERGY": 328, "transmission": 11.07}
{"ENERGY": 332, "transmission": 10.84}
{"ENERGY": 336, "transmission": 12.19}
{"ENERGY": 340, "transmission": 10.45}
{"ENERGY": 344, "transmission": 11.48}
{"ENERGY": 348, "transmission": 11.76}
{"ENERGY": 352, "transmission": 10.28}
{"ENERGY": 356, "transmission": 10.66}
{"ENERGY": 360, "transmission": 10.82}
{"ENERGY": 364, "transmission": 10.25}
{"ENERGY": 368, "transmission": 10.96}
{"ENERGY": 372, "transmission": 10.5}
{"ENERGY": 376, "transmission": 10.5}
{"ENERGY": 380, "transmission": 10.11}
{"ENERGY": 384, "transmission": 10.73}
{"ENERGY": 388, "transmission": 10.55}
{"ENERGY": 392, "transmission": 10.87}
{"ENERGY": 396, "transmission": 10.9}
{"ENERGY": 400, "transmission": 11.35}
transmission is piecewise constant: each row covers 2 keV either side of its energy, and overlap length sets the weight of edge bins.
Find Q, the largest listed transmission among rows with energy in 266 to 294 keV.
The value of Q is 11.52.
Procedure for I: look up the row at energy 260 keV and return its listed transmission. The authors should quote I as 10.95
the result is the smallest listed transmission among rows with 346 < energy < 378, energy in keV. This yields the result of 10.25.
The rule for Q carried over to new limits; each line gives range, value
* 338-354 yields 11.76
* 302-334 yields 11.07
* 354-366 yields 10.82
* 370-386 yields 10.73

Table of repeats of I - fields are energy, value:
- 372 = 10.5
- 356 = 10.66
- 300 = 11.53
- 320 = 7.266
